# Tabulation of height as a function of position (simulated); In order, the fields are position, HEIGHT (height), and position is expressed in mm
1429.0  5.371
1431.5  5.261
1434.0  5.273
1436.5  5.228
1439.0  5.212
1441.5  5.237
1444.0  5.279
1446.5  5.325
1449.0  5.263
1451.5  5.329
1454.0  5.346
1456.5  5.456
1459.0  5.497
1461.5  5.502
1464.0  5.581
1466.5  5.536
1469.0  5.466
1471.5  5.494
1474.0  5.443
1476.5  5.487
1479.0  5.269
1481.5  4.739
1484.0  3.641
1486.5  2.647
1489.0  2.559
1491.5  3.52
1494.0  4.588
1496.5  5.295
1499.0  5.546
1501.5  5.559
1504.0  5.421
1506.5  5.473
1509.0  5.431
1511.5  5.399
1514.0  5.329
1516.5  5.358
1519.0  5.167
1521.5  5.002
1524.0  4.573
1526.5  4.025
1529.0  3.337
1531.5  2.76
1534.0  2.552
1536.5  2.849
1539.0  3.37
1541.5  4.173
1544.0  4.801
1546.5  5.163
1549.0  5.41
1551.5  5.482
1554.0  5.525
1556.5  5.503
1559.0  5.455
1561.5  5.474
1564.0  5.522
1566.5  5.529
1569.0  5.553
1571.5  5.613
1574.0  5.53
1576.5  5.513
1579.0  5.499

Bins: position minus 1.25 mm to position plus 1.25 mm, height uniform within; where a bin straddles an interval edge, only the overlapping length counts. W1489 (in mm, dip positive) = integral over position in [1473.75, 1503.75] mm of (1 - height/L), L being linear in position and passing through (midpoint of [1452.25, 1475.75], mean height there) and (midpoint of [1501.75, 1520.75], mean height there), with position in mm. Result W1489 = 5.0 mm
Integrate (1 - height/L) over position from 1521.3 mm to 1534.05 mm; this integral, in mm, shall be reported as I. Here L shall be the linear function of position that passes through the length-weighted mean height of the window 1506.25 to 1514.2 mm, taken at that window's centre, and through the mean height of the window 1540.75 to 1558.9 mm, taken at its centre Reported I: 3.9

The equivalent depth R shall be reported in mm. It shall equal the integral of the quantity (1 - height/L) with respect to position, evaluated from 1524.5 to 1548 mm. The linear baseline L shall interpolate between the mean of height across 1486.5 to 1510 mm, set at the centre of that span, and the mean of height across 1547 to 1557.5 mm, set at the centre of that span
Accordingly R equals 6.84 mm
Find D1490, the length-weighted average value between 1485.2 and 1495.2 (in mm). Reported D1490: 3.32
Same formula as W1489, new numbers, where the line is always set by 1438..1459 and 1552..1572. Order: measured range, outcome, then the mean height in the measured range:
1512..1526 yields 1.02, 5.05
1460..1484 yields 0.26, 5.3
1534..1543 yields 3.45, 3.37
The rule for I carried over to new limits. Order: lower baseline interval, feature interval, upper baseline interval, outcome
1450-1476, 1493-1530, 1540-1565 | 2.0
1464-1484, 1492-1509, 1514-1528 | -0.8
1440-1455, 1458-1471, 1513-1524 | -0.6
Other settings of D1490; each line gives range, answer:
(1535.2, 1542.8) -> 3.47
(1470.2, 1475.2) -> 5.47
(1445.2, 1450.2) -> 5.29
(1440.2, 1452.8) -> 5.29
